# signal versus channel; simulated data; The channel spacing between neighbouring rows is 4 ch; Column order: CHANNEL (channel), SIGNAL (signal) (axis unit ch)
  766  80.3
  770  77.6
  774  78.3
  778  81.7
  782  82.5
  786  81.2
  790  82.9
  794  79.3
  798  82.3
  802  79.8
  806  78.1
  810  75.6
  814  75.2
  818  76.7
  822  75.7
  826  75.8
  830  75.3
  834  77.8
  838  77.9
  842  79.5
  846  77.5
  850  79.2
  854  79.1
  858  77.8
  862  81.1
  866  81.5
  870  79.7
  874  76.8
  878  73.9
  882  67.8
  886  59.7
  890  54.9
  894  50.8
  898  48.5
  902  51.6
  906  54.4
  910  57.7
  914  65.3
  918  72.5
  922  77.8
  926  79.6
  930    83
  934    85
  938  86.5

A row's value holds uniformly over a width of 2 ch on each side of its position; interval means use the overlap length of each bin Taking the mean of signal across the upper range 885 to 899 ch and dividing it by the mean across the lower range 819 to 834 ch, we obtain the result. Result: 0.70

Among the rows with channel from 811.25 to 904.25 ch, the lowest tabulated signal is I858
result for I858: 48.5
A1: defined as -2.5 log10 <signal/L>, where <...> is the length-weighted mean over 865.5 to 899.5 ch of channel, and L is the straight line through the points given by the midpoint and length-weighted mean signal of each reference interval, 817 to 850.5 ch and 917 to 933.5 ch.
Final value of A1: 0.19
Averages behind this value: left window 77.2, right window 79.2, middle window 65.5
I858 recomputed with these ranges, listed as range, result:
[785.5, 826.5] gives 75.2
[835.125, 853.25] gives 77.5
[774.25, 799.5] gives 79.3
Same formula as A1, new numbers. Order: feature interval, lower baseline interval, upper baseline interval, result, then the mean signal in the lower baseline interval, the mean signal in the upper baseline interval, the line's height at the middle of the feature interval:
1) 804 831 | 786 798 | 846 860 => 0.057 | 81.3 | 78.5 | 80.2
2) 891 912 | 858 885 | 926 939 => 0.453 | 76.2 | 83.9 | 80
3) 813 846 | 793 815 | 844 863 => 0.026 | 78.5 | 78.8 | 78.7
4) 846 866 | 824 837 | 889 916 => -0.157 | 76.4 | 54.7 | 68.7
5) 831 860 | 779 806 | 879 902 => -0.156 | 81.1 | 56.7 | 67.9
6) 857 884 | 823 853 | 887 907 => -0.205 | 77.6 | 52.3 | 63.6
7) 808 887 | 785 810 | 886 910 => -0.154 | 80.2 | 53.1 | 66.7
